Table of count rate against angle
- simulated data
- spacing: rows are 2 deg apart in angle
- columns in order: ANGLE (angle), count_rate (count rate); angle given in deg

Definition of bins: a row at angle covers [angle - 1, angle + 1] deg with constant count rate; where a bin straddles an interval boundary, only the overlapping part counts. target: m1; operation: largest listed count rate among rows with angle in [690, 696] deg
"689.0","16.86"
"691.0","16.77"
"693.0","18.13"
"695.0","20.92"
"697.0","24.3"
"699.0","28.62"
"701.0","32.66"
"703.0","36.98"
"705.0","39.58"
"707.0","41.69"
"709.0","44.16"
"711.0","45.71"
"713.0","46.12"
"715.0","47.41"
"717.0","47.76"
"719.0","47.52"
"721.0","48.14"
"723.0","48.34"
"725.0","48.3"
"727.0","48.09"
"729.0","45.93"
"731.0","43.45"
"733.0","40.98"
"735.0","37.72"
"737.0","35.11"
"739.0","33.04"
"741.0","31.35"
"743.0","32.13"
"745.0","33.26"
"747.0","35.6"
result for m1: 20.92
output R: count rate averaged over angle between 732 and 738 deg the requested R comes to 37.9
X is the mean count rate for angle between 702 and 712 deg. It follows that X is 41.6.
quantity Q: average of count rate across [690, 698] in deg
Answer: 20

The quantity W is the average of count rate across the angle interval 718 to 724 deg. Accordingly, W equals 48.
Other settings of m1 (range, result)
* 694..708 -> 41.69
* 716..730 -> 48.34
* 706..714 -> 46.12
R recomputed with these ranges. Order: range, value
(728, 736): 42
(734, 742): 34.3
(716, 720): 47.6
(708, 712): 44.9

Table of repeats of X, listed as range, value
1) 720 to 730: 47.8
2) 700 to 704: 34.8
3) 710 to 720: 46.9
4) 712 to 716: 46.8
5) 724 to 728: 48.2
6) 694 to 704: 28.7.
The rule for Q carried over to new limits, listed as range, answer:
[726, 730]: 47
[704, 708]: 40.6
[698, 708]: 35.9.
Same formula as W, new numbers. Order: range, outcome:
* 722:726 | 48.3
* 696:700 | 26.5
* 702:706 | 38.3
